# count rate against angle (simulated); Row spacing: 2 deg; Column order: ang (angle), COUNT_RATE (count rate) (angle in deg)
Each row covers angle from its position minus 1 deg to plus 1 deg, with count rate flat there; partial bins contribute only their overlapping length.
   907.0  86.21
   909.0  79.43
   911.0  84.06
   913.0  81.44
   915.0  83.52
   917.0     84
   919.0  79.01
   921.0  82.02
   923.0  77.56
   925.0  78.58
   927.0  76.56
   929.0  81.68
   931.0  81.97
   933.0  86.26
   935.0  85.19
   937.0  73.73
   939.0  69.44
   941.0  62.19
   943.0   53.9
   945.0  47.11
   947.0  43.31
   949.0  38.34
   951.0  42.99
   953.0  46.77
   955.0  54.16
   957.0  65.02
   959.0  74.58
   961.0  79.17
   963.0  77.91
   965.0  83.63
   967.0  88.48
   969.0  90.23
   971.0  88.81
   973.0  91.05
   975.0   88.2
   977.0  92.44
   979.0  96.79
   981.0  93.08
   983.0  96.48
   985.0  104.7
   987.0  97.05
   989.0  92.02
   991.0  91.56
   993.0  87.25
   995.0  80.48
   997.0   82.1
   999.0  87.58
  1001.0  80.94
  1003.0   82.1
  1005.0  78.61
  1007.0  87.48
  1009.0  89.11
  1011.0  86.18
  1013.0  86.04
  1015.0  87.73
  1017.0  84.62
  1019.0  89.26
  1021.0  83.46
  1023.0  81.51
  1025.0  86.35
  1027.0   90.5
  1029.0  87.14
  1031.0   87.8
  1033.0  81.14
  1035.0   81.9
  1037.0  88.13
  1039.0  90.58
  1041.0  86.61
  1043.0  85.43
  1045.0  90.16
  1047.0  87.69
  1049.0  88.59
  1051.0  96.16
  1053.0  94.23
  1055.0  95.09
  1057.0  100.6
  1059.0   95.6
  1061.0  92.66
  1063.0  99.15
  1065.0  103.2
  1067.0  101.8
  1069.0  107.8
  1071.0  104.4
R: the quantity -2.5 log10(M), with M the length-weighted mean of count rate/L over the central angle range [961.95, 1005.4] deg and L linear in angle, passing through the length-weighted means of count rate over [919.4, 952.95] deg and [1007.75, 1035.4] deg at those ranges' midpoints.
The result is -0.15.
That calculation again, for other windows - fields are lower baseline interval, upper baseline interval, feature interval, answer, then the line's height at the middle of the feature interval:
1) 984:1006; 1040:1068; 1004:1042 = 0.06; 90.7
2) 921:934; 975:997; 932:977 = 0.23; 86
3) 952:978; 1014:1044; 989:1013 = -0.03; 82.8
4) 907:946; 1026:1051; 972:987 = -0.16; 81.7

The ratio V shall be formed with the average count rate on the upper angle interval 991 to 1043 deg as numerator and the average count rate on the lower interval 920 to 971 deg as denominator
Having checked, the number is 1.22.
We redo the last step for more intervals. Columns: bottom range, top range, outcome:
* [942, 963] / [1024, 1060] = 1.61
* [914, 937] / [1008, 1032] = 1.07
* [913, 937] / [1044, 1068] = 1.18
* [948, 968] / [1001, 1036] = 1.31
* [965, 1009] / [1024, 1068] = 1.02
